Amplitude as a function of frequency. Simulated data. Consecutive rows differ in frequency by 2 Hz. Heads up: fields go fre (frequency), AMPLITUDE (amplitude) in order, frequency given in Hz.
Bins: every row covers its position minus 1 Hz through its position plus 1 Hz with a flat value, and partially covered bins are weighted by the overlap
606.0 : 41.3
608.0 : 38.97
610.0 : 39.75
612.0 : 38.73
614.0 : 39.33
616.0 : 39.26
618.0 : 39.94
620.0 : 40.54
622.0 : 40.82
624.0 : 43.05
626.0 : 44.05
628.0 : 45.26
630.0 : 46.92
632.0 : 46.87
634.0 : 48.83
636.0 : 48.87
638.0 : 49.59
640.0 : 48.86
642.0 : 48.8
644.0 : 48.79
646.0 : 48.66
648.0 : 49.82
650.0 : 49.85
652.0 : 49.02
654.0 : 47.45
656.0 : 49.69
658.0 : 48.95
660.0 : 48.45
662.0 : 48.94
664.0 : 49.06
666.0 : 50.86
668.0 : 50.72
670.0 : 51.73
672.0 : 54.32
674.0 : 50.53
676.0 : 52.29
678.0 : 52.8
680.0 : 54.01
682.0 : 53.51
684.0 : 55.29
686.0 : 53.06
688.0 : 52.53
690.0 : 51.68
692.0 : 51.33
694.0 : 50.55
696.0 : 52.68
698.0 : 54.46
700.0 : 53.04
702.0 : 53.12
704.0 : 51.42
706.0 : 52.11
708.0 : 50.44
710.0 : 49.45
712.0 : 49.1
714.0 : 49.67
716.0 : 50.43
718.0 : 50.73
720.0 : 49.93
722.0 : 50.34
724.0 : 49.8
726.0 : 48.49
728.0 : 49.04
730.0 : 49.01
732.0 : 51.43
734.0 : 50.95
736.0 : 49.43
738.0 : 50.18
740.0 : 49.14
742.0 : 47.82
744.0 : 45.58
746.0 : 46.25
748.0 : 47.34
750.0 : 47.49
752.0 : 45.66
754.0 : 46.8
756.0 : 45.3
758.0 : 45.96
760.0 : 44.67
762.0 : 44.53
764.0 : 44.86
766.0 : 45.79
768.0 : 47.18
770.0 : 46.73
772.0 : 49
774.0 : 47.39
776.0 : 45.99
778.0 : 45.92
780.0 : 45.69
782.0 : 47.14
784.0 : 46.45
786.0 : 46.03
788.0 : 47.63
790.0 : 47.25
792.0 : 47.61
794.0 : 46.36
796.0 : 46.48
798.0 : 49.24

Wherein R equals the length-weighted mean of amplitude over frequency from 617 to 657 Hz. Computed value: 46.8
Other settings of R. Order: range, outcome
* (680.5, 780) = 49.2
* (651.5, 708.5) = 51.5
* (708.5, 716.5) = 49.7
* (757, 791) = 46.4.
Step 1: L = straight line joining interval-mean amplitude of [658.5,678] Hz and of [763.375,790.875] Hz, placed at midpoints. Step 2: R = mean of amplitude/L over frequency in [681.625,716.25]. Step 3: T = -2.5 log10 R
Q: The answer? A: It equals -0.048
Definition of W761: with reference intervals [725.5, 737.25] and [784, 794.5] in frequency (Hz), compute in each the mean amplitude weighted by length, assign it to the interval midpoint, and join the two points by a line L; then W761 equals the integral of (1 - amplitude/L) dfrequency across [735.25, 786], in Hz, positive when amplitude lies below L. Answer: 1.7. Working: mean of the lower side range 49.8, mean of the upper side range 47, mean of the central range 46.7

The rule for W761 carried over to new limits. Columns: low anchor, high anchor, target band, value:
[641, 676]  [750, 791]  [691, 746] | -2.7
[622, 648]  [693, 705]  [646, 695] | -0.9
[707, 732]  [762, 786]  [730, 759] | 0.2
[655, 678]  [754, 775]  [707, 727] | -0.6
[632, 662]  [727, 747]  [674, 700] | -2.1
